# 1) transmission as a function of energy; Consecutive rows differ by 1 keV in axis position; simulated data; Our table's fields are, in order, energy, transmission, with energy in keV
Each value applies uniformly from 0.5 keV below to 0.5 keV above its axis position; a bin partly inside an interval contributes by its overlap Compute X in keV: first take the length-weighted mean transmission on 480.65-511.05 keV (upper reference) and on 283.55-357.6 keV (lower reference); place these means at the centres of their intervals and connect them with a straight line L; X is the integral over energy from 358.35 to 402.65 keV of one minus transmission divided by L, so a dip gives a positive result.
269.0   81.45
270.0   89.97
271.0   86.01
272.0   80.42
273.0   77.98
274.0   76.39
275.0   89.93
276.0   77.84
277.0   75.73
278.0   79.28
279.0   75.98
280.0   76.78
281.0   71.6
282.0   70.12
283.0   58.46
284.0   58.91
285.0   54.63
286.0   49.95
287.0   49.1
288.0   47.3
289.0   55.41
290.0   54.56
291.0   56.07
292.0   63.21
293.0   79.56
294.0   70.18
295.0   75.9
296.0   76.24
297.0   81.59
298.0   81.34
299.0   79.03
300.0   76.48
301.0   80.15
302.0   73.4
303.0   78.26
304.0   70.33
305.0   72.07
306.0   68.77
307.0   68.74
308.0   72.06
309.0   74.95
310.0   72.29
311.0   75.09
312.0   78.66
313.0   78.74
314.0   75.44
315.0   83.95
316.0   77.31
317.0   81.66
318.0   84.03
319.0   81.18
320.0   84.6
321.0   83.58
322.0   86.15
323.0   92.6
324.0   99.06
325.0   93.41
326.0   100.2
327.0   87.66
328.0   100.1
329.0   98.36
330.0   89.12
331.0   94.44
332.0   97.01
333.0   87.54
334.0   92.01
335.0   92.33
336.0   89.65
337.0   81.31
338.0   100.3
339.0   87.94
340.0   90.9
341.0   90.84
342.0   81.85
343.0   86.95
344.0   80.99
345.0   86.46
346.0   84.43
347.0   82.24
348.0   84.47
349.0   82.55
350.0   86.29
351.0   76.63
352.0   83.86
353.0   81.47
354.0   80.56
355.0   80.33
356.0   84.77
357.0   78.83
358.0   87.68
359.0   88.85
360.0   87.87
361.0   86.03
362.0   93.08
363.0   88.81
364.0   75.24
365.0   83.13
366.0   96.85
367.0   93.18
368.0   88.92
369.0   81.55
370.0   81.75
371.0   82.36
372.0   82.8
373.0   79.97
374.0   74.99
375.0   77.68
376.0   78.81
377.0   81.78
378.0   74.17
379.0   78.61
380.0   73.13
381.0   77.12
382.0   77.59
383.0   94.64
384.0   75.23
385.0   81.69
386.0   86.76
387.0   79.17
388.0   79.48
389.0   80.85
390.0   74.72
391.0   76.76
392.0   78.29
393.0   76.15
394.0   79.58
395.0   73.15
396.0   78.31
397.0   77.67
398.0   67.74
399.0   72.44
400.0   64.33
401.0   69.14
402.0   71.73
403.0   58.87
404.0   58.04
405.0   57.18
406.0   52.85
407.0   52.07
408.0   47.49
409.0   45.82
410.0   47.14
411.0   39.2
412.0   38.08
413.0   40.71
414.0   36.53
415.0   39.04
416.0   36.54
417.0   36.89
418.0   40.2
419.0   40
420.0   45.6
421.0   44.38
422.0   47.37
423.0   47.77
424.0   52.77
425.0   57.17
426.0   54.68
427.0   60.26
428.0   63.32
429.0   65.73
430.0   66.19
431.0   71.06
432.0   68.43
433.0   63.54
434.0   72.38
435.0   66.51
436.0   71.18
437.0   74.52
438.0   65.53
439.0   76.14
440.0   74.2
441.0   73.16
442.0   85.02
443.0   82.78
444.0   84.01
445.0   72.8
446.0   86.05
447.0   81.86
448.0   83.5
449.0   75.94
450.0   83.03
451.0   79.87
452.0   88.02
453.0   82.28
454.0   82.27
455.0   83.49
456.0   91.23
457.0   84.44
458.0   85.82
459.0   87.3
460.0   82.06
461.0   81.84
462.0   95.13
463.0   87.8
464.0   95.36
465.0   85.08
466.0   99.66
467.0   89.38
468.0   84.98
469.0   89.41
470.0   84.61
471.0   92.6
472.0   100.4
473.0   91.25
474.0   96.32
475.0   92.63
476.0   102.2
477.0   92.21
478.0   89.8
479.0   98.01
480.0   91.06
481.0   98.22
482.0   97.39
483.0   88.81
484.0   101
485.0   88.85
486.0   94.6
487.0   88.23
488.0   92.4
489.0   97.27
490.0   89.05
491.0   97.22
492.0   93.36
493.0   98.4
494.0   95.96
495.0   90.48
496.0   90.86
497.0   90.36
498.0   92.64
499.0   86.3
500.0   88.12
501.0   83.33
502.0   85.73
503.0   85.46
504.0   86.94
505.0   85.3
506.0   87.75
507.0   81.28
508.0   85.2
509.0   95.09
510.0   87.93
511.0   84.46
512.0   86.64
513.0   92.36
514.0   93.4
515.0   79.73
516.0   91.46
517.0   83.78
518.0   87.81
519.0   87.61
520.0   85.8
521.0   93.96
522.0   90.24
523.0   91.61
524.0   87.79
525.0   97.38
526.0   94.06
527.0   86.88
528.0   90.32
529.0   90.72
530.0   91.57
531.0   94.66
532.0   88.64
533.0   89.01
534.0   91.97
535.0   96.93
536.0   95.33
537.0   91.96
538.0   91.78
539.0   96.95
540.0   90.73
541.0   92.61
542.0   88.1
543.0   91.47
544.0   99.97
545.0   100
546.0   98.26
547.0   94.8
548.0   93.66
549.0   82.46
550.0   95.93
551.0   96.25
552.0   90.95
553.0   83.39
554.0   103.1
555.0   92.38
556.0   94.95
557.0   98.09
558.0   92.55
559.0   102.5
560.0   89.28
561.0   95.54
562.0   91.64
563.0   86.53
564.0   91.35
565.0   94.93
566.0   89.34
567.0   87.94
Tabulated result 1.8 keV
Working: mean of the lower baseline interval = 79.7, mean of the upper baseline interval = 90.6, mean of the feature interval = 80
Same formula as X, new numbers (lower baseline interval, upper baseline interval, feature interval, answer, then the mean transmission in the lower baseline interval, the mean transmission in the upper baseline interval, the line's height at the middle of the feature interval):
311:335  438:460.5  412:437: 8.77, 87.9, 81.7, 82.9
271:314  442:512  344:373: -2.59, 71.3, 89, 77.6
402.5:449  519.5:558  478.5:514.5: -4.83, 59.4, 92.8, 80.3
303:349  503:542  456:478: -0.51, 84.8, 89.9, 88.4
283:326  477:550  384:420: 9.13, 73.8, 91.1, 81.9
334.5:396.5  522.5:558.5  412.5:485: 9.94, 82.9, 93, 87.7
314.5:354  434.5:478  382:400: 1.75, 87.7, 84.8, 86.4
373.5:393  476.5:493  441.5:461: 1.24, 79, 93.7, 88.9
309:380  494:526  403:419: 7.71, 85.2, 88.5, 86.5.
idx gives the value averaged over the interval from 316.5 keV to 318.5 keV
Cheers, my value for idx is 82.8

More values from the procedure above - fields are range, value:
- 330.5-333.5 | 93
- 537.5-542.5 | 92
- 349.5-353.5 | 82.1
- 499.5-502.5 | 85.7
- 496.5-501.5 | 88.2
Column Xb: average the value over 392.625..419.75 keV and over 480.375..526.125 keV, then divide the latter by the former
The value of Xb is 1.63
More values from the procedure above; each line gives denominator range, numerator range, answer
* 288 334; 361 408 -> 0.96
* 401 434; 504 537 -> 1.72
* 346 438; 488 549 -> 1.30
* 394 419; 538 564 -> 1.72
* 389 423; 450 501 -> 1.60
